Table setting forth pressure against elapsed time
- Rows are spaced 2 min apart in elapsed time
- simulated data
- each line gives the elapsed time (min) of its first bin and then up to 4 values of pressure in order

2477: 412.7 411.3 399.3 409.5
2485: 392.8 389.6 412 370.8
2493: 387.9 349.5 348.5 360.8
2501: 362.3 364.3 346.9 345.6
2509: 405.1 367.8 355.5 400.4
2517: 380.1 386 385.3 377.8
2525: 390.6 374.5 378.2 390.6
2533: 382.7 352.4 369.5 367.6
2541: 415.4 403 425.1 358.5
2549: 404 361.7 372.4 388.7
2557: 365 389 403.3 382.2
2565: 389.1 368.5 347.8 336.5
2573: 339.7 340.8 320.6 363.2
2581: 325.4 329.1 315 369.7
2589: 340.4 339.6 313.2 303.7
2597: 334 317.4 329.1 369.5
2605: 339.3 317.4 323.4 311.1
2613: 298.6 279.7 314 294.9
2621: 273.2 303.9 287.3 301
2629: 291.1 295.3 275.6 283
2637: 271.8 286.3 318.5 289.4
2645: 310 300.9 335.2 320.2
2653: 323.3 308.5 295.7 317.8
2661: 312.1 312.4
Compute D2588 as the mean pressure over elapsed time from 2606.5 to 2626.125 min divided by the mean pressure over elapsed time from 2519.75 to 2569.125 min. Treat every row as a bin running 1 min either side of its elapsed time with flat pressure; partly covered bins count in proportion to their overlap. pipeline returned 0.8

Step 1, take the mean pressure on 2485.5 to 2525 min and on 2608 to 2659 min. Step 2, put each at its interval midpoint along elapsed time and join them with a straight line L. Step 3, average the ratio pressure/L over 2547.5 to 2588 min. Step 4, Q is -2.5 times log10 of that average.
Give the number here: -0.07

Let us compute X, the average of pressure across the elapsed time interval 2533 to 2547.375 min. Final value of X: 386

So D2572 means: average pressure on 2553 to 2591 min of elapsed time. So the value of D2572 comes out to 356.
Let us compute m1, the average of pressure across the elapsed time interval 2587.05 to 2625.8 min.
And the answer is 317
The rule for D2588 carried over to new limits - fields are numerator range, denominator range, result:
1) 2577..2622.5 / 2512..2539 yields 0.85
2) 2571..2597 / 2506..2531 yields 0.88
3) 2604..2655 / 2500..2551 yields 0.80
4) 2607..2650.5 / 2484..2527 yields 0.79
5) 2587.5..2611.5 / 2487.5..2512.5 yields 0.89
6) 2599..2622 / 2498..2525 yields 0.84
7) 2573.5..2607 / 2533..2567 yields 0.87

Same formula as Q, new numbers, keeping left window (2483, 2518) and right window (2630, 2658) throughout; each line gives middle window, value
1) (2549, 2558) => -0.09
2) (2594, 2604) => -0.02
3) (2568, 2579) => -0.01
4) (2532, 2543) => -0.07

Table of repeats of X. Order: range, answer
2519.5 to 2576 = 377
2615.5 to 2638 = 290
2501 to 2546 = 380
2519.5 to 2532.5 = 383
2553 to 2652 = 326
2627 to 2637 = 286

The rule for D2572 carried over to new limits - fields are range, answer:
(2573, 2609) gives 333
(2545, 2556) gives 381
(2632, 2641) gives 284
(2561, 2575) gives 362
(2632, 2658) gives 301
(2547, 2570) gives 378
